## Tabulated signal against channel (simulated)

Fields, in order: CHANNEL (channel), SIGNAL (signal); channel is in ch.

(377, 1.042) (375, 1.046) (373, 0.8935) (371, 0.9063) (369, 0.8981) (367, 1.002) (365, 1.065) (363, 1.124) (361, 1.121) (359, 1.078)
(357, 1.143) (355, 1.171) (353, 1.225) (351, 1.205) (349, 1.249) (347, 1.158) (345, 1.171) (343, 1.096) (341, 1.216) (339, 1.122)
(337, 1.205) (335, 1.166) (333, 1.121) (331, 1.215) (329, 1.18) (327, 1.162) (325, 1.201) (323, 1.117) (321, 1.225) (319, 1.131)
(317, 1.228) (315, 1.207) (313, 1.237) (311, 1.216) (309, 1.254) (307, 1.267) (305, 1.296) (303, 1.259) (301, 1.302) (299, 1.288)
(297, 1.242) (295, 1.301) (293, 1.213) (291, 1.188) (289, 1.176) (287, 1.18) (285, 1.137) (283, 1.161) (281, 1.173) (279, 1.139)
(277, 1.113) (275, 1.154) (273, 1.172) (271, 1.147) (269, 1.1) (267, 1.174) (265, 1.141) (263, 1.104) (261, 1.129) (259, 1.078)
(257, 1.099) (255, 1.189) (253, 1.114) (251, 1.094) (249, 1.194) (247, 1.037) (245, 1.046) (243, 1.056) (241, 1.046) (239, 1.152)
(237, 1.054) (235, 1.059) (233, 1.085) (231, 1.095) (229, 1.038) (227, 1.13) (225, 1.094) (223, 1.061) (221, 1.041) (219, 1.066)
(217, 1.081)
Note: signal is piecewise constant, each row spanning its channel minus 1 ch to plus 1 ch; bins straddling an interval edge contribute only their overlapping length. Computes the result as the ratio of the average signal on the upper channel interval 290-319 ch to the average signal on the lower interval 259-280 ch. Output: 1.10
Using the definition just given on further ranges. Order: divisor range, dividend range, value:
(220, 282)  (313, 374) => 1.03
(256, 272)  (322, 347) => 1.04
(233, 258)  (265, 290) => 1.05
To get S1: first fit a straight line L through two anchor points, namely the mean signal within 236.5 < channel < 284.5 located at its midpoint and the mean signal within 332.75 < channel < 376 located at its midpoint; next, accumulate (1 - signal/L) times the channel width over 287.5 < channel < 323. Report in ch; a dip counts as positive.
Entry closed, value -3.8 ch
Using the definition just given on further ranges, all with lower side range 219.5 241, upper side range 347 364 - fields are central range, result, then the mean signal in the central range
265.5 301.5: -2.23 ch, 1.18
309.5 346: -1.10 ch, 1.18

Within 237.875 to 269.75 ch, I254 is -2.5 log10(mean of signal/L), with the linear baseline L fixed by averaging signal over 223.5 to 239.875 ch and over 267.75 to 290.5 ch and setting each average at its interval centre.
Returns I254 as 0.01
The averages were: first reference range 1.09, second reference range 1.15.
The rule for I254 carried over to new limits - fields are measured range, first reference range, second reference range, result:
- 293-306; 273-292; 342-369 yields -0.11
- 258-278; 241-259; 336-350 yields -0.02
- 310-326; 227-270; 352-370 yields -0.10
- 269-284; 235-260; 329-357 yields -0.03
